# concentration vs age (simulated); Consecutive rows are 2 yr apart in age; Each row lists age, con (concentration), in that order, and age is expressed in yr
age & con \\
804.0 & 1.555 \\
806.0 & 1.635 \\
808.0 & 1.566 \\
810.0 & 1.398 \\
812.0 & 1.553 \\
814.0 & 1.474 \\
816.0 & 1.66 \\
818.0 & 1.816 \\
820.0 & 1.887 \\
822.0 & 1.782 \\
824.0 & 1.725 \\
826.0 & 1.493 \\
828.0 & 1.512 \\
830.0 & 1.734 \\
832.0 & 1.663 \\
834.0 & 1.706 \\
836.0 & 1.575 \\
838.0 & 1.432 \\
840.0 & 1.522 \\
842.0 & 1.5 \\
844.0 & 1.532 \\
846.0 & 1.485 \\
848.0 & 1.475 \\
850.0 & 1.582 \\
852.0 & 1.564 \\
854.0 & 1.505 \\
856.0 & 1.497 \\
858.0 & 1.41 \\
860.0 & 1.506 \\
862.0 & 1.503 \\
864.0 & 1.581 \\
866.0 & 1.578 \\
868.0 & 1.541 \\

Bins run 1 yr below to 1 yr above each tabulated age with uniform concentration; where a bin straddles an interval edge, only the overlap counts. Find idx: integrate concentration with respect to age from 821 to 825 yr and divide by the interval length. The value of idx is 1.75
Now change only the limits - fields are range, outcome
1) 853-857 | 1.5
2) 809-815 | 1.47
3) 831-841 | 1.58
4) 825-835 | 1.62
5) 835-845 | 1.51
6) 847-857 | 1.52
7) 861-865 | 1.54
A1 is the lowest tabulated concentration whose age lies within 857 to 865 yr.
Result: 1.41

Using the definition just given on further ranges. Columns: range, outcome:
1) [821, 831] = 1.493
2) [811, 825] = 1.474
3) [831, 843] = 1.432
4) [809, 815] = 1.398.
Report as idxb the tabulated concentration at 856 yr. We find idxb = 1.497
